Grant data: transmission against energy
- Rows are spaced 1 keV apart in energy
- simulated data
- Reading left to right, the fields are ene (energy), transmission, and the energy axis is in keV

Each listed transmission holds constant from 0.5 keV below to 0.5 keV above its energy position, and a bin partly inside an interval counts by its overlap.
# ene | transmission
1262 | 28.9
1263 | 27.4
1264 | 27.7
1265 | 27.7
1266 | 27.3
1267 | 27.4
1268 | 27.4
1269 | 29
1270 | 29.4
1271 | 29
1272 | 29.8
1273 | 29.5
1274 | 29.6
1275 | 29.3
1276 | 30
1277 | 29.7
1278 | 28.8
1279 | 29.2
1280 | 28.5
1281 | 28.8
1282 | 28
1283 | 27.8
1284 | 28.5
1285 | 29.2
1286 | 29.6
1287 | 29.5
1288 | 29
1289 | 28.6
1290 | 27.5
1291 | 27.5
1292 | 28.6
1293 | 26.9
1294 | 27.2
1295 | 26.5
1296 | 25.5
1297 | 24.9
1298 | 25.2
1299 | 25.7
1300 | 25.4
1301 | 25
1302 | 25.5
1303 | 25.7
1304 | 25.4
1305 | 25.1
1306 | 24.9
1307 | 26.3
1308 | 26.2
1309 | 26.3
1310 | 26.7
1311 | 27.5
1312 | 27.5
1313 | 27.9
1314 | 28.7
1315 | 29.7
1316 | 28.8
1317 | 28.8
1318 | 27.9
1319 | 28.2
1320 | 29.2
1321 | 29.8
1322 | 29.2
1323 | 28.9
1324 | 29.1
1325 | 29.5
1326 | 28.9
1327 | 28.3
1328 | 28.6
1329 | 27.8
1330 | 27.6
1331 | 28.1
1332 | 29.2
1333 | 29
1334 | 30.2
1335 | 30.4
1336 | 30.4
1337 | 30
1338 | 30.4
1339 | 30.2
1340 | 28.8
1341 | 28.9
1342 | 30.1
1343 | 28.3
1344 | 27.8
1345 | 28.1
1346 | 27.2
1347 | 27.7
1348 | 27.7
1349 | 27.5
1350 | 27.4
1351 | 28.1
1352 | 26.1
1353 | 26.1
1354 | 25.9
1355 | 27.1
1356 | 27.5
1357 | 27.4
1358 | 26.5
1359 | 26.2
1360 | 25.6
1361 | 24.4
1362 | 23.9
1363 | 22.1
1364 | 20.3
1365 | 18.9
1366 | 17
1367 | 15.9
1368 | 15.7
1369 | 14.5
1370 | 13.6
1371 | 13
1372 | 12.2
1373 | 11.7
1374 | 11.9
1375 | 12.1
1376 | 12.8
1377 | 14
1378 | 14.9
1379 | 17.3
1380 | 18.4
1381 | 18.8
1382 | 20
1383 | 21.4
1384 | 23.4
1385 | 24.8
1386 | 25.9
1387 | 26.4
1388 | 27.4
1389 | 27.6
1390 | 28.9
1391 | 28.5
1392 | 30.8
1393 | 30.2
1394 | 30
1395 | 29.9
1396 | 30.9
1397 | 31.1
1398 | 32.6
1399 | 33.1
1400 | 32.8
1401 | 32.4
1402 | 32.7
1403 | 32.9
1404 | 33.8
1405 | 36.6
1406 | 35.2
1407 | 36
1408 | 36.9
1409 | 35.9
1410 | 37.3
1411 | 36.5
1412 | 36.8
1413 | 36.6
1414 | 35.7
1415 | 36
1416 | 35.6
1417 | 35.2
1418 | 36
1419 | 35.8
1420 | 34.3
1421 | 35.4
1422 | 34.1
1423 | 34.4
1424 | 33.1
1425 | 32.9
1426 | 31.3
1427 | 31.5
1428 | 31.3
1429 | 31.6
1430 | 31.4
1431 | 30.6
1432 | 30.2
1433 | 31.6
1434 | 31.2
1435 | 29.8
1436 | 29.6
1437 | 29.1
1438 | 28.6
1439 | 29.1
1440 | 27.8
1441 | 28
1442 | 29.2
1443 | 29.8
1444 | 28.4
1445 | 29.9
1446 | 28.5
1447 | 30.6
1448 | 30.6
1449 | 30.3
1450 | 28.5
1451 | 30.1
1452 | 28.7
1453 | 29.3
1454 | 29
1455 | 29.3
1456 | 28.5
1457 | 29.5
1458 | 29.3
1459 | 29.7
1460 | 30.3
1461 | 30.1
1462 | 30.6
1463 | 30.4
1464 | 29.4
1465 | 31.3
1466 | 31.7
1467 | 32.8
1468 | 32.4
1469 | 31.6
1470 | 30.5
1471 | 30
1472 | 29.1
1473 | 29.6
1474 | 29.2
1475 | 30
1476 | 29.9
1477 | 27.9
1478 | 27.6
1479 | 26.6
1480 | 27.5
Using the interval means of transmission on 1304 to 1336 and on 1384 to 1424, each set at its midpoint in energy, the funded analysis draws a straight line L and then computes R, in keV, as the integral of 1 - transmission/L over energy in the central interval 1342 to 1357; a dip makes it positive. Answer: 1.2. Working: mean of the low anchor 28.2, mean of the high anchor 32.8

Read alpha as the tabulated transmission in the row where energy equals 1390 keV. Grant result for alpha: 28.9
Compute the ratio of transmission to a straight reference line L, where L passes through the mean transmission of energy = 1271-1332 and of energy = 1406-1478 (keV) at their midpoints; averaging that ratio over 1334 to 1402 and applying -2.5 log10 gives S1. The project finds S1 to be 0.20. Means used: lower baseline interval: 27.9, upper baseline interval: 31.5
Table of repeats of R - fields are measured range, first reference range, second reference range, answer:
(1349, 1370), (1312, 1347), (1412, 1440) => 4.8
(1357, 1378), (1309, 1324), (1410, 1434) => 8.9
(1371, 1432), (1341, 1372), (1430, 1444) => -3.8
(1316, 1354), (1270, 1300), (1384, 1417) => 1.7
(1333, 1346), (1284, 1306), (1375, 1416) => -0.7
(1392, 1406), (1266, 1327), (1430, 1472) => -1.5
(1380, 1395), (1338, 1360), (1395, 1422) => 3.0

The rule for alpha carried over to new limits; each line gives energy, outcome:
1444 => 28.4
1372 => 12.2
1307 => 26.3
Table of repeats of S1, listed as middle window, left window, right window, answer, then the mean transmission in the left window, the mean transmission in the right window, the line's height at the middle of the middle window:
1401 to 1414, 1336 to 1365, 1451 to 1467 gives -0.24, 27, 29.9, 28.5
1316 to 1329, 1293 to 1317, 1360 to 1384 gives -0.20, 26.5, 17.1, 24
